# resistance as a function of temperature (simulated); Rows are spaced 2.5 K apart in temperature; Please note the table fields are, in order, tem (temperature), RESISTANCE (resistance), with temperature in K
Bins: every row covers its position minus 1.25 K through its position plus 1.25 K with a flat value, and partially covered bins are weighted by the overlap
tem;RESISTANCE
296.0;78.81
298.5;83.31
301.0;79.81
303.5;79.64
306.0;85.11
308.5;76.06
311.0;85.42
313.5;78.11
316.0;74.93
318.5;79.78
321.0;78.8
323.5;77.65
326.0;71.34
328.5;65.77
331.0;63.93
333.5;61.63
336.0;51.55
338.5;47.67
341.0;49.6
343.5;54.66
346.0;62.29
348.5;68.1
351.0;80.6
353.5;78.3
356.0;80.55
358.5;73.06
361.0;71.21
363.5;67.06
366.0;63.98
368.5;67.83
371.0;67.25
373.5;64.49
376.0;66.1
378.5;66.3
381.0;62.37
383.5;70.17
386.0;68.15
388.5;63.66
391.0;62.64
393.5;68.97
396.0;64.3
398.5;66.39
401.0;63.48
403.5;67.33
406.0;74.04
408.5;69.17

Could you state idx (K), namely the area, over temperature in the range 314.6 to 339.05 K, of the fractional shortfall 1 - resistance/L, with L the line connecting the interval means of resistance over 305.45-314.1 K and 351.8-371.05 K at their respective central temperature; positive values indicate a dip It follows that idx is 3.2 K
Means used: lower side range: 81.1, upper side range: 71.6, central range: 67.9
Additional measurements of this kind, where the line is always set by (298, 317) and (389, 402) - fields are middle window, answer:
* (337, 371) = 2.7 K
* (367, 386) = 0.5 K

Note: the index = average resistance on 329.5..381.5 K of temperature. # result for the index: 65.2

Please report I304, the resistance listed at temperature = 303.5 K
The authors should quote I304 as 79.64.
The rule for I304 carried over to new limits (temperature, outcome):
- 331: 63.93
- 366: 63.98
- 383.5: 70.17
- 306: 85.11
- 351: 80.6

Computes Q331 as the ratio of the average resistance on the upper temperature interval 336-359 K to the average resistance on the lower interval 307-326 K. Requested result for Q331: 0.8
